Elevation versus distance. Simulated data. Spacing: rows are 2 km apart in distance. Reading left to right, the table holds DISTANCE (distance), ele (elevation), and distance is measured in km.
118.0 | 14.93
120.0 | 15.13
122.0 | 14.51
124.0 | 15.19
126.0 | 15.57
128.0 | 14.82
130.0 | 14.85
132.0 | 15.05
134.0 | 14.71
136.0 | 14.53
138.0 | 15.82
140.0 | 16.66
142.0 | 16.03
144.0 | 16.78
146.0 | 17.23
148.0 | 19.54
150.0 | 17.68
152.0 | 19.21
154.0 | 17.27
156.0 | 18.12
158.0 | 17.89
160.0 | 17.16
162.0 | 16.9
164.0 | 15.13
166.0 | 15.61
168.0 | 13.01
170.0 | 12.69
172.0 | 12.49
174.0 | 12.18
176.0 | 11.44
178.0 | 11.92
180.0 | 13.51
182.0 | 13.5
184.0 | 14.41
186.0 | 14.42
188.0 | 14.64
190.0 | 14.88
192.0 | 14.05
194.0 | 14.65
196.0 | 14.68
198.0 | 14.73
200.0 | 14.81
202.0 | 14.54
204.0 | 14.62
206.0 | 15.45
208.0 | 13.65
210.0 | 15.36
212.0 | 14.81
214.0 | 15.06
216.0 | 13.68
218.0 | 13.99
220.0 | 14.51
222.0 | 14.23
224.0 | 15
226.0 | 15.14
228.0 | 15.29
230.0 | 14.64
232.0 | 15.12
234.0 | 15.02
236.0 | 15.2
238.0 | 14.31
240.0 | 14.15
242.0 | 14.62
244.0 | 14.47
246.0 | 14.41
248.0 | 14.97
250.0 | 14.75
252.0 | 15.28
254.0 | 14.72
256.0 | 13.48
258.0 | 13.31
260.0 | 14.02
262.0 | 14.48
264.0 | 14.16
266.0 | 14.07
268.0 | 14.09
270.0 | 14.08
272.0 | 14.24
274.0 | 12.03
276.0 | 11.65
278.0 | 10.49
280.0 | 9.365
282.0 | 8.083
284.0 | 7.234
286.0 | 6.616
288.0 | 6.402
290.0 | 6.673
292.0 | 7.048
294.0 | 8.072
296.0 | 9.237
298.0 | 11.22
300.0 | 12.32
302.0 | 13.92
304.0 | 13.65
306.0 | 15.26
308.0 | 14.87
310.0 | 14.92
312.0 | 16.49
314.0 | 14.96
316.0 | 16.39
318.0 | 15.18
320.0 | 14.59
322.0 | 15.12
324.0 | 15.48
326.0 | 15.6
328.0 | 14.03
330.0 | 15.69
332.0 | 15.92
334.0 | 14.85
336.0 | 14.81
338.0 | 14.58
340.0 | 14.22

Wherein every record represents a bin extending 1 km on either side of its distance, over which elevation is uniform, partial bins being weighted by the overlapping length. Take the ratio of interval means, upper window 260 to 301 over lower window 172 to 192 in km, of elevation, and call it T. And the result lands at 0.8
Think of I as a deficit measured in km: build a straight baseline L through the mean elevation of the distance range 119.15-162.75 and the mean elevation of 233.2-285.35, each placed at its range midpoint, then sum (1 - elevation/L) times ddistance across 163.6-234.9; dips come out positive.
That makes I 2.8 km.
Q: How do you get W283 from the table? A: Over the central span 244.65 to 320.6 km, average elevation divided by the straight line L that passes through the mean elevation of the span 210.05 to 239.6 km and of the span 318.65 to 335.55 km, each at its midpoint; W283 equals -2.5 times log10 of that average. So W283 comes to 0.19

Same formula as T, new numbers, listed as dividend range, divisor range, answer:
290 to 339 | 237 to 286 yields 1.06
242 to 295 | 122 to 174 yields 0.75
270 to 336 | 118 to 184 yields 0.81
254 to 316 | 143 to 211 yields 0.79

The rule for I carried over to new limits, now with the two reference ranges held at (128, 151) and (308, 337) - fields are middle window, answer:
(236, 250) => 1.0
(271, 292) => 8.6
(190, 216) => 2.0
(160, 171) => 0.8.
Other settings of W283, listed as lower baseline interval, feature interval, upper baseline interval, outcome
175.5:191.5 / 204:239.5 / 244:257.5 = -0.042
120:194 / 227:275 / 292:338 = 0.013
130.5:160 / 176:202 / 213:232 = 0.110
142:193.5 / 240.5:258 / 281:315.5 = -0.148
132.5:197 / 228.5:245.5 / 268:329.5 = -0.082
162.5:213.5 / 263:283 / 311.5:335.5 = 0.211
